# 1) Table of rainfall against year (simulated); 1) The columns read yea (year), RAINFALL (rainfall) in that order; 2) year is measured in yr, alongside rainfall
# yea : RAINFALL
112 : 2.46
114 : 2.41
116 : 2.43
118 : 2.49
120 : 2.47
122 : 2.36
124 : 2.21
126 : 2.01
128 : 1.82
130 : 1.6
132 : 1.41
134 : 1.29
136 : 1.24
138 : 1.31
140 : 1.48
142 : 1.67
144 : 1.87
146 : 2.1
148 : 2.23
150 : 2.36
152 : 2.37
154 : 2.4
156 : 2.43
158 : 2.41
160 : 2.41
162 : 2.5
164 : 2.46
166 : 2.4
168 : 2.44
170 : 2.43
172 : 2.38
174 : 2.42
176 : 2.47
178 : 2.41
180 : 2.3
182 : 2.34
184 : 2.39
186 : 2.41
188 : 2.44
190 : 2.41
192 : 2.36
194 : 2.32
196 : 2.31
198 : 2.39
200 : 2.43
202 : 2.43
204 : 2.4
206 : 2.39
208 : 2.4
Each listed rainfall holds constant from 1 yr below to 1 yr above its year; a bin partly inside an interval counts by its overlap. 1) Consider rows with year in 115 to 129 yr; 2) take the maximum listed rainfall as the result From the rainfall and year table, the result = 2.49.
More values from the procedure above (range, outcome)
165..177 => 2.47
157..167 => 2.5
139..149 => 2.23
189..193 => 2.41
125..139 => 2.01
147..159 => 2.43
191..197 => 2.36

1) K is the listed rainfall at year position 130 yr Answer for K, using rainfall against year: 1.6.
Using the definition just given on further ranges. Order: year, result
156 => 2.43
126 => 2.01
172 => 2.38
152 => 2.37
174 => 2.42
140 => 1.48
